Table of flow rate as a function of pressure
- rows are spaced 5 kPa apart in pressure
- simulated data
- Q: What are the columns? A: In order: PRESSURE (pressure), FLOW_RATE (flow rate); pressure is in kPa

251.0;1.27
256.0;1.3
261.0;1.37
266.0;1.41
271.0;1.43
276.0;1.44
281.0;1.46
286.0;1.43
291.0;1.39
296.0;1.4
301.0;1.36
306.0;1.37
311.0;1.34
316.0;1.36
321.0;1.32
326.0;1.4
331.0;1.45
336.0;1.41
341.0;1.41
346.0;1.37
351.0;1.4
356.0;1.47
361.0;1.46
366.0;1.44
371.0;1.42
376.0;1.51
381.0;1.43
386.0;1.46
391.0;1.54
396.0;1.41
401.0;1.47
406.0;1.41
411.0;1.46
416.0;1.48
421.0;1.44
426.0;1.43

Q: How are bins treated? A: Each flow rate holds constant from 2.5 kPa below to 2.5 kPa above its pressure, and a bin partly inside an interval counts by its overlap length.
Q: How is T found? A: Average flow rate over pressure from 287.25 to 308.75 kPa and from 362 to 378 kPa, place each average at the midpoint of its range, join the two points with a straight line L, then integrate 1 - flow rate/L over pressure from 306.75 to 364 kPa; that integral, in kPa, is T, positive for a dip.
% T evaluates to 0.9 kPa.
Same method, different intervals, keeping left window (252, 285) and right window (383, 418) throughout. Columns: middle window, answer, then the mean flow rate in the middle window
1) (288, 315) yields 0.8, 1.37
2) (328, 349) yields 0.3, 1.41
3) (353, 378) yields -0.2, 1.46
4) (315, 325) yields 0.5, 1.35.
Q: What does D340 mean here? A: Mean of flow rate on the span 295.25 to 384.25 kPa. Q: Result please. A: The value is 1.41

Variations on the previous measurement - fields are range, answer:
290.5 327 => 1.36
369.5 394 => 1.47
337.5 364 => 1.42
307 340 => 1.38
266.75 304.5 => 1.41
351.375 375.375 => 1.45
